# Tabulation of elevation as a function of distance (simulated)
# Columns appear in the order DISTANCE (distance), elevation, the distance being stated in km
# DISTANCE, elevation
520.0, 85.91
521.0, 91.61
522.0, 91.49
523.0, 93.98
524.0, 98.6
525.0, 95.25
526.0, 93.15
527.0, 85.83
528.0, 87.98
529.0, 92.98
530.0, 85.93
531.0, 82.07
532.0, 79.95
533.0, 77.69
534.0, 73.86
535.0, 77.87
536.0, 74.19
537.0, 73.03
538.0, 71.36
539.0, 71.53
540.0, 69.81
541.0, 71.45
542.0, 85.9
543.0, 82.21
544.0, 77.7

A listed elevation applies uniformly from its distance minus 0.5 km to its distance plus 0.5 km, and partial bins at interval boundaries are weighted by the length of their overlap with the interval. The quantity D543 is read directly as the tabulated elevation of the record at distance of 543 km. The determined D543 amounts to 82.21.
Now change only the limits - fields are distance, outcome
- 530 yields 85.93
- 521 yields 91.61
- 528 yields 87.98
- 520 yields 85.91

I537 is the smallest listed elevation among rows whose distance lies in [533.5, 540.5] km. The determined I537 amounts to 69.81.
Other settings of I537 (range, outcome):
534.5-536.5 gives 74.19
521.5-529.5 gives 85.83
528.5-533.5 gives 77.69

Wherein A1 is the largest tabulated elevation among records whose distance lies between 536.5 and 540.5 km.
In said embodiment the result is 73.03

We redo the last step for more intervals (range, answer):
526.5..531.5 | 92.98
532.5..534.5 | 77.69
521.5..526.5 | 98.6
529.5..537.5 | 85.93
